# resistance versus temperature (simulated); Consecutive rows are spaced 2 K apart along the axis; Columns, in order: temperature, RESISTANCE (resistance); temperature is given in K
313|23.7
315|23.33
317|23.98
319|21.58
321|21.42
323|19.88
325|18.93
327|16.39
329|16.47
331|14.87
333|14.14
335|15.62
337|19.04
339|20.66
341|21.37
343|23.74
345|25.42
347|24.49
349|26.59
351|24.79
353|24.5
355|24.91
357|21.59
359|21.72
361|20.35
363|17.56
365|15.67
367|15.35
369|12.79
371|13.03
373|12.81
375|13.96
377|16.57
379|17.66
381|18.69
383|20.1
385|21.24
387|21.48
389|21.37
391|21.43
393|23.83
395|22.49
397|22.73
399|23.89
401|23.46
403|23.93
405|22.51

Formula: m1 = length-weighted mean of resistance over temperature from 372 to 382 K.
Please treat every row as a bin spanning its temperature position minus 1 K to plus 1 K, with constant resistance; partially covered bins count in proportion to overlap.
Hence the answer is 15.9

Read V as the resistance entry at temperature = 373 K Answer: 12.81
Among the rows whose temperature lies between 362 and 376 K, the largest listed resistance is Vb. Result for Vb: 17.56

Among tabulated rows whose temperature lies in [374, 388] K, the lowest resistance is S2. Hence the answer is 13.96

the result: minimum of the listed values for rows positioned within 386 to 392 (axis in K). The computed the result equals 21.37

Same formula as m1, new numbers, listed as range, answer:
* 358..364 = 19.9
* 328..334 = 15.2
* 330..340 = 16.9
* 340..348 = 23.8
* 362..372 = 14.9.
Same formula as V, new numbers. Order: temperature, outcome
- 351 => 24.79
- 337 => 19.04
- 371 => 13.03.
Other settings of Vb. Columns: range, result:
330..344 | 23.74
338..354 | 26.59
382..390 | 21.48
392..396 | 23.83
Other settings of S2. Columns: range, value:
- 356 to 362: 20.35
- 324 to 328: 16.39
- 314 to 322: 21.42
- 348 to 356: 24.5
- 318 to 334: 14.14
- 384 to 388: 21.24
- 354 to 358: 21.59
